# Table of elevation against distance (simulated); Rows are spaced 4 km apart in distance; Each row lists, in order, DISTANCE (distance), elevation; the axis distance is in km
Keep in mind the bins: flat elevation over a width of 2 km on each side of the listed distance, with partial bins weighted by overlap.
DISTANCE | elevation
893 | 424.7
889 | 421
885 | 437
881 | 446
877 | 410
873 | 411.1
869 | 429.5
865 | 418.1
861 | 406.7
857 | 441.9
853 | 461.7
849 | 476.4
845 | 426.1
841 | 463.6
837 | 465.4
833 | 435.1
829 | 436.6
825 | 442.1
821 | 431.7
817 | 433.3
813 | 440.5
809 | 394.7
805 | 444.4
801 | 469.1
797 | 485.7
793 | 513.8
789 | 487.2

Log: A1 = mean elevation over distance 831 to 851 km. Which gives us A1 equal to 453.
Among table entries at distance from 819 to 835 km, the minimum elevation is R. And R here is 431.7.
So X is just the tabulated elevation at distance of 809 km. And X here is 394.7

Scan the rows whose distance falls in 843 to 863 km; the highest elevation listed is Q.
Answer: 476.4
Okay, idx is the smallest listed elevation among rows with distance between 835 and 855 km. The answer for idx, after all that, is 426.1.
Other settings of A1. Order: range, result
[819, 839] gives 442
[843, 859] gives 452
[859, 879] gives 415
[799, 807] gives 457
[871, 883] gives 422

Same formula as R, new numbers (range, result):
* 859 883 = 406.7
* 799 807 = 444.4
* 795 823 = 394.7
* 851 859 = 441.9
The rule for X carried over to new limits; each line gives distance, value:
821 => 431.7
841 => 463.6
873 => 411.1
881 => 446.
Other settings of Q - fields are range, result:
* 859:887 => 446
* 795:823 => 485.7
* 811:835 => 442.1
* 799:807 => 469.1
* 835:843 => 465.4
